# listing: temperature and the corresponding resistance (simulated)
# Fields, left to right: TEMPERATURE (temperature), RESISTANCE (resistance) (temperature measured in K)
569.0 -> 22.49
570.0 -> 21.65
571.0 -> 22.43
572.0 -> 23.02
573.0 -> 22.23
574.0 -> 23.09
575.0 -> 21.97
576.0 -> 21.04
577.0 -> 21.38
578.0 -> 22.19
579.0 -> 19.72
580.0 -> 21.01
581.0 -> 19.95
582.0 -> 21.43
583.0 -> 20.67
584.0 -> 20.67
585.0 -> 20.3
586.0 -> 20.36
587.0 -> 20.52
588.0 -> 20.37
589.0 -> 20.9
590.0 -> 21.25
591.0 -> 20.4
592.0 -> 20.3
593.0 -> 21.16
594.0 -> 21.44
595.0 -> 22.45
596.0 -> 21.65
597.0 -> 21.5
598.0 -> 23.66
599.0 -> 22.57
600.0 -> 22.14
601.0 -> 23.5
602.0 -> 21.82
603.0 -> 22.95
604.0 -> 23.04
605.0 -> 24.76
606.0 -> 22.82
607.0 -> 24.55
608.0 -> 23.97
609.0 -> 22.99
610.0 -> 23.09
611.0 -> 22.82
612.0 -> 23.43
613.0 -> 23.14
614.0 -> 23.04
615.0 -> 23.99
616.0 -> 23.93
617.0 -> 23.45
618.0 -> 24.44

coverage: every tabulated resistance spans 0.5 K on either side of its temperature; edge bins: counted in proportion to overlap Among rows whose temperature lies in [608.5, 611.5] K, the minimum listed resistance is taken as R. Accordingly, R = 22.82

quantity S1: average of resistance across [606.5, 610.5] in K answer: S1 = 23.6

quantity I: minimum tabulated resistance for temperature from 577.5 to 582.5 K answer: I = 19.72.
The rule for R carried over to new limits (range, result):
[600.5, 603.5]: 21.82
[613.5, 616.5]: 23.04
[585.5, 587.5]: 20.36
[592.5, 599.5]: 21.16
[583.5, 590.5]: 20.3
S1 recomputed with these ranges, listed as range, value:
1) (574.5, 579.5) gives 21.3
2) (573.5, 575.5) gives 22.5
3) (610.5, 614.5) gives 23.1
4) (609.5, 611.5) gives 23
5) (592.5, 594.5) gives 21.3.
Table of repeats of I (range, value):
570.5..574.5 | 22.23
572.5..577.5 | 21.04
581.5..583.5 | 20.67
